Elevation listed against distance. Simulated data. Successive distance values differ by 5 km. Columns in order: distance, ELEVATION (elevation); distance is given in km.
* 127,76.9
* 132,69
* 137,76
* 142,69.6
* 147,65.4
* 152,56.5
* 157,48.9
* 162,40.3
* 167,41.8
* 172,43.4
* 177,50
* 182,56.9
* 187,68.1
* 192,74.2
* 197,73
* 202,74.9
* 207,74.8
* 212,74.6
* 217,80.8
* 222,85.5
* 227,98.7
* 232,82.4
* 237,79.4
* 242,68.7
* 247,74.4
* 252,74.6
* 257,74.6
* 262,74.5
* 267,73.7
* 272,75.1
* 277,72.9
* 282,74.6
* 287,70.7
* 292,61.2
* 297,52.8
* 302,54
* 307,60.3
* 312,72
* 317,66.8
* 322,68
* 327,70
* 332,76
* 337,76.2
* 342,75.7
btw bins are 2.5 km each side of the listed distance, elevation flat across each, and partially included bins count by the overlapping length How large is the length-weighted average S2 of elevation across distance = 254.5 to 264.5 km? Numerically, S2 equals 74.5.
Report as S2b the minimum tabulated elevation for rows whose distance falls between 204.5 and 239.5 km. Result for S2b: 74.6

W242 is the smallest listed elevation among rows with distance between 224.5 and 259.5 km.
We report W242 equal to 68.7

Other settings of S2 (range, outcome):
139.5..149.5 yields 67.5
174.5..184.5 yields 53.5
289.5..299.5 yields 57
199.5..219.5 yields 76.3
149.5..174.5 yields 46.2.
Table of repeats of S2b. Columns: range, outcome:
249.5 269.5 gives 73.7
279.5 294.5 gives 61.2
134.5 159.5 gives 48.9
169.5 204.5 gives 43.4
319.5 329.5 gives 68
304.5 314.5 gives 60.3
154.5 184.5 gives 40.3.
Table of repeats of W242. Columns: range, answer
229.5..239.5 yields 79.4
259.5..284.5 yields 72.9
